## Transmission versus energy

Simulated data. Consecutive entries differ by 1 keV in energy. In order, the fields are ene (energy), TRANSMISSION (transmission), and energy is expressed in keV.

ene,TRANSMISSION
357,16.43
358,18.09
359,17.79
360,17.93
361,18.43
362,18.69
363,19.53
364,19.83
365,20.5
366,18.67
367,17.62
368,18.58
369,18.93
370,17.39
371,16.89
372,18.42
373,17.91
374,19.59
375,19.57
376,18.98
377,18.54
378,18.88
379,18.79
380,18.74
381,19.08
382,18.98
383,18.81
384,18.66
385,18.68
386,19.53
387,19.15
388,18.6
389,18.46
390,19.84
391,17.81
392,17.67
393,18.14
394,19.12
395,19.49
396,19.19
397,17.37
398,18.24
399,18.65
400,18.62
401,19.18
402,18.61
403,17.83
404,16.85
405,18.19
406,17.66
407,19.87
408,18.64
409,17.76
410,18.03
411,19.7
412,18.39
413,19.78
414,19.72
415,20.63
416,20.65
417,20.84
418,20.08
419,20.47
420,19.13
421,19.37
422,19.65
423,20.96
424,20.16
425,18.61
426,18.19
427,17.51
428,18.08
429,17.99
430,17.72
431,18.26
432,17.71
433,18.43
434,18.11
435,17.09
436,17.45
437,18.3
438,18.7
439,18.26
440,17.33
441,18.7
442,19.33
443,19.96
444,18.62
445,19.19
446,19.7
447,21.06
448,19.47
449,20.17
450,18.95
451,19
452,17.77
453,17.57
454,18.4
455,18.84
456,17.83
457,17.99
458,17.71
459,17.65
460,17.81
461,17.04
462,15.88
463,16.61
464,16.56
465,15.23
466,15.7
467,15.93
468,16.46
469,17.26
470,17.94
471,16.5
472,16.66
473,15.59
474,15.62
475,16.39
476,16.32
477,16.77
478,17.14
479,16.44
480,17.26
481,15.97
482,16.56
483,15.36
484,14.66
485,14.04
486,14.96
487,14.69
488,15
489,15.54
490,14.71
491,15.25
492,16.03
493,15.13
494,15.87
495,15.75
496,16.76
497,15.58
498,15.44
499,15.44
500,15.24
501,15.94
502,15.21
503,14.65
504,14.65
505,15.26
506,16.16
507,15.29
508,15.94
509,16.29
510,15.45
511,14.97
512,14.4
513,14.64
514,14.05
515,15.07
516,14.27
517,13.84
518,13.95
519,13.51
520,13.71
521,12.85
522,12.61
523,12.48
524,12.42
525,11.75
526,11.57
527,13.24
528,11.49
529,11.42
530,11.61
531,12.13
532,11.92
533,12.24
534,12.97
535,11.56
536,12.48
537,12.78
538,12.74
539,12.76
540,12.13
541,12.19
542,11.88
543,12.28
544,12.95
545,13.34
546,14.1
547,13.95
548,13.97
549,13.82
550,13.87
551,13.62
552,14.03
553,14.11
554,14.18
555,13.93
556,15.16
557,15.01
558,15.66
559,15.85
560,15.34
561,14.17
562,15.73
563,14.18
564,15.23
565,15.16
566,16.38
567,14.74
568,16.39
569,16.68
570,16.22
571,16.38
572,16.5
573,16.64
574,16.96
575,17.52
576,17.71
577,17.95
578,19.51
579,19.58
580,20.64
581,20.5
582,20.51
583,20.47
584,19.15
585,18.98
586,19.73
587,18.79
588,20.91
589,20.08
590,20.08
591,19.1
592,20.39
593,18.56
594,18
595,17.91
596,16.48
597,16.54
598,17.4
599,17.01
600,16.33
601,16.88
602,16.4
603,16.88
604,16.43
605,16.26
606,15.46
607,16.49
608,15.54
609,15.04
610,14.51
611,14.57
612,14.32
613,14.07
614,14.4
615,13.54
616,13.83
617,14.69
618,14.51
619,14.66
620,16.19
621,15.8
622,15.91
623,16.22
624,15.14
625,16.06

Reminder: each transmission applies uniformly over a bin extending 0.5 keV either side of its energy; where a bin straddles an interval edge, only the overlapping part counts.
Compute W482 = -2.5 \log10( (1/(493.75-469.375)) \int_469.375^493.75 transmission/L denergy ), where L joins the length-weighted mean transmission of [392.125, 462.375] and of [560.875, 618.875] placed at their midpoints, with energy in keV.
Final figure 0.14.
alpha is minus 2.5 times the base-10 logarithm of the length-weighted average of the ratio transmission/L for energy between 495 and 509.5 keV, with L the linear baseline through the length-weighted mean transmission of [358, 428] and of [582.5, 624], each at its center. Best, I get 0.14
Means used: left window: 18.8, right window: 16.8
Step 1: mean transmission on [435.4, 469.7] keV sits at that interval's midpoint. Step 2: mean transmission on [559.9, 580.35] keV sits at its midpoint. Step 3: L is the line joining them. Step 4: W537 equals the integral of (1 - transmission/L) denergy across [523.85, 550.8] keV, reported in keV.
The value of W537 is 7.0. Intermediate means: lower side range 18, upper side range 16.6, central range 12.6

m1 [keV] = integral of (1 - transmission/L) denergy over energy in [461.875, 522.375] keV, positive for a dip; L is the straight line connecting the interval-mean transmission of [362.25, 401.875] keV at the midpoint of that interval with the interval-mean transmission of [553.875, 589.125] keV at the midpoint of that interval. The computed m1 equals 8.06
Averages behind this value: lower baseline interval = 18.7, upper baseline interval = 17.2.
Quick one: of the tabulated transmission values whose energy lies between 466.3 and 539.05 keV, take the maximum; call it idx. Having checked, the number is 17.94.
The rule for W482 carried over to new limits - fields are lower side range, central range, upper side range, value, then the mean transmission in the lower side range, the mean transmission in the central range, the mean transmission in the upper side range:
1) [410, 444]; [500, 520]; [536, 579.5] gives 0.10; 18.9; 14.9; 14.9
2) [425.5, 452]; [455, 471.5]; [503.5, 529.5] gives 0.01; 18.6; 16.9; 13.9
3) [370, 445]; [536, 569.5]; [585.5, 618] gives 0.21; 18.7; 14.2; 16.7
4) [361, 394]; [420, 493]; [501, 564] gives -0.08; 18.7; 17.4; 13.7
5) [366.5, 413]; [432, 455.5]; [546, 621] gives -0.04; 18.6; 18.7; 16.4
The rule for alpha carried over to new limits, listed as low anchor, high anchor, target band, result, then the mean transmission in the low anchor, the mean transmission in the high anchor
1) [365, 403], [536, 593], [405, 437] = -0.05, 18.6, 16.1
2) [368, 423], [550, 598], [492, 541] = 0.26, 18.9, 17.1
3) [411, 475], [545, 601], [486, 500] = 0.15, 18.3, 16.8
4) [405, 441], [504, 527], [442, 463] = -0.07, 18.8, 14.1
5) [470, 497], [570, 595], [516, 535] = 0.34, 15.8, 18.9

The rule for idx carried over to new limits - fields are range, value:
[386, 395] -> 19.84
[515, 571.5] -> 16.68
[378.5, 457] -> 21.06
